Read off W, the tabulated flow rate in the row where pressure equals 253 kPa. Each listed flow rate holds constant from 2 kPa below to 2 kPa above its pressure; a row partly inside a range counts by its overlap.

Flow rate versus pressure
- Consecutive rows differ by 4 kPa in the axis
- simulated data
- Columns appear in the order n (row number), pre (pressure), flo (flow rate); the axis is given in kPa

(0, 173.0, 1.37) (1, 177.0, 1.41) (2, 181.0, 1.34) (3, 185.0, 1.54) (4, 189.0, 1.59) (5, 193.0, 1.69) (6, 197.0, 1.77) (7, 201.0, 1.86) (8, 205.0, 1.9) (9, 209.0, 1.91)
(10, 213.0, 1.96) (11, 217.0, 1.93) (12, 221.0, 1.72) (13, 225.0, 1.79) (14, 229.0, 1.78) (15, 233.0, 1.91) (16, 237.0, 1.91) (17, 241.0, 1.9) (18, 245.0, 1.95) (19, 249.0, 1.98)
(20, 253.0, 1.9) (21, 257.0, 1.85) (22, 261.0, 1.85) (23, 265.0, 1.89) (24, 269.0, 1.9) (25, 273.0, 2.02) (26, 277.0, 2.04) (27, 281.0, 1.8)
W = 1.9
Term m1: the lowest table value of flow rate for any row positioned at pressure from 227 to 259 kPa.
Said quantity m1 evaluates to 1.78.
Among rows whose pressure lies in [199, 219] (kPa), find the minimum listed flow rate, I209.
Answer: 1.86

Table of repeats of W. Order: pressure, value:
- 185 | 1.54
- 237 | 1.91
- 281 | 1.8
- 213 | 1.96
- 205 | 1.9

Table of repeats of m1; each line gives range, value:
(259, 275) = 1.85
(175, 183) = 1.34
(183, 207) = 1.54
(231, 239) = 1.91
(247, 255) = 1.9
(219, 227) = 1.72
